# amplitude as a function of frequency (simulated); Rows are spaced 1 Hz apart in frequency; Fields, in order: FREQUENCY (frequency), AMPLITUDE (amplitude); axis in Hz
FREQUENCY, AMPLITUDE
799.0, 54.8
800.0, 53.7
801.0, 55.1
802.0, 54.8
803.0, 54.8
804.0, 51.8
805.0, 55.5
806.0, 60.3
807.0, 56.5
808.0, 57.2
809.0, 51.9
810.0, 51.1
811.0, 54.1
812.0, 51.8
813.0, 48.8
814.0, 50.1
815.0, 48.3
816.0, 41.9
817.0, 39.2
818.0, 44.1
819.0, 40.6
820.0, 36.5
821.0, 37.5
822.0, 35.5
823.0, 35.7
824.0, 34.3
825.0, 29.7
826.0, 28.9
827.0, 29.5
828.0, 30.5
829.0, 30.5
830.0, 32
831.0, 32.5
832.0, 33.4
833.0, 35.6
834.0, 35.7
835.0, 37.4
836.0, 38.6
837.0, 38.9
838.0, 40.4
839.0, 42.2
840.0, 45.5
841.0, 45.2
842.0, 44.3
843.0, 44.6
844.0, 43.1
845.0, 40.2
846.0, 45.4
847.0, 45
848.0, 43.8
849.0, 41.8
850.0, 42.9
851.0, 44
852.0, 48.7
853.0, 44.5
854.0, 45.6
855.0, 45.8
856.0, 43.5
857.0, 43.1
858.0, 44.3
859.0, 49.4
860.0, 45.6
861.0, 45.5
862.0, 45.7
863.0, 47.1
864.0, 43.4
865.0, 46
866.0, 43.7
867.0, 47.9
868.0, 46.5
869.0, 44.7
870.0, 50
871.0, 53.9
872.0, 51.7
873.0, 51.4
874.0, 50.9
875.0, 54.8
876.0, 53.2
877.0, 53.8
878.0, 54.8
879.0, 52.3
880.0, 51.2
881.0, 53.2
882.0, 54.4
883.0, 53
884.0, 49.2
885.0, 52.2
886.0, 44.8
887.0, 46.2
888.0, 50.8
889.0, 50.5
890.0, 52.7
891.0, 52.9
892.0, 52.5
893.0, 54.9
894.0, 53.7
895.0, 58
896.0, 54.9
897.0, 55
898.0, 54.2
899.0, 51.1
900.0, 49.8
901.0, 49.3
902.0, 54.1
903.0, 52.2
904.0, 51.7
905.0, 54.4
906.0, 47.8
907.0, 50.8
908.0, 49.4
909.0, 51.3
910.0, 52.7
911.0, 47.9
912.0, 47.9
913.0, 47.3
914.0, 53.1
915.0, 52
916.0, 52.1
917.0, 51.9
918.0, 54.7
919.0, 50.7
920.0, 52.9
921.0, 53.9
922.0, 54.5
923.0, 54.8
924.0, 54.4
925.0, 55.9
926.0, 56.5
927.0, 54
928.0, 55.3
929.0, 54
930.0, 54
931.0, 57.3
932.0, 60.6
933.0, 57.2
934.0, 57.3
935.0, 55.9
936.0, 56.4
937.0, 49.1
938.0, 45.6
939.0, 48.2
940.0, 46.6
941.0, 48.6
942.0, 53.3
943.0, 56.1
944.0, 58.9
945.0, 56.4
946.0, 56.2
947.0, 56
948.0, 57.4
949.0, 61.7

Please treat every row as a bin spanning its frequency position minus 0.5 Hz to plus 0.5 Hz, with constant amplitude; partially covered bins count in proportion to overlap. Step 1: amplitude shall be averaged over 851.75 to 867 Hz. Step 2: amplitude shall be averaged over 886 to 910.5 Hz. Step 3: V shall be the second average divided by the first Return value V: 1.14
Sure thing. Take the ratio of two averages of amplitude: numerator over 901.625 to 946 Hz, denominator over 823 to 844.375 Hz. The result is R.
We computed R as 1.4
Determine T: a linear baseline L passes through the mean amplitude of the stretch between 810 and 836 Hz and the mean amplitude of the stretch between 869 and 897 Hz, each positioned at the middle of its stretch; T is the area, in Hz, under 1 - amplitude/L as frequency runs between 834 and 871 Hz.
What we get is 0.7 Hz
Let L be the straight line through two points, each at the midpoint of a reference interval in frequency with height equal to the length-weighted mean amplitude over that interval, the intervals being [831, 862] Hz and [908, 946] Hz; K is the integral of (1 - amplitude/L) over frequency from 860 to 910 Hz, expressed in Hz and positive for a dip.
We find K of -3.30 Hz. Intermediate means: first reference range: 42.7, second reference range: 53.2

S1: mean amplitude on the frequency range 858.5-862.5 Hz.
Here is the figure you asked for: 46.5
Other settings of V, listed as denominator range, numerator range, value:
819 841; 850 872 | 1.30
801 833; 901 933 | 1.22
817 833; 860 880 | 1.44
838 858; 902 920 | 1.16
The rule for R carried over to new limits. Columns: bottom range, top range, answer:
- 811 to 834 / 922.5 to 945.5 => 1.43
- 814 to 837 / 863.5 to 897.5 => 1.41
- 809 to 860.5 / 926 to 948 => 1.31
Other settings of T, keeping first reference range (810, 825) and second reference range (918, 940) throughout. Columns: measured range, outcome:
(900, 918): 0.3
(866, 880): -0.8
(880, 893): -0.4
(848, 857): 0.3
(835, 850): 0.8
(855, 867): 0.4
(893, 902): -0.5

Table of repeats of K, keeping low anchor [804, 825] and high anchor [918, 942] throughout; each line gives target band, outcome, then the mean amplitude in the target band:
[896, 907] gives 0.0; 52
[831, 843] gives 2.0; 39.6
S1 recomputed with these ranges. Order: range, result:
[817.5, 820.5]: 40.4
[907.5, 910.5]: 51.1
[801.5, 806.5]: 55.4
